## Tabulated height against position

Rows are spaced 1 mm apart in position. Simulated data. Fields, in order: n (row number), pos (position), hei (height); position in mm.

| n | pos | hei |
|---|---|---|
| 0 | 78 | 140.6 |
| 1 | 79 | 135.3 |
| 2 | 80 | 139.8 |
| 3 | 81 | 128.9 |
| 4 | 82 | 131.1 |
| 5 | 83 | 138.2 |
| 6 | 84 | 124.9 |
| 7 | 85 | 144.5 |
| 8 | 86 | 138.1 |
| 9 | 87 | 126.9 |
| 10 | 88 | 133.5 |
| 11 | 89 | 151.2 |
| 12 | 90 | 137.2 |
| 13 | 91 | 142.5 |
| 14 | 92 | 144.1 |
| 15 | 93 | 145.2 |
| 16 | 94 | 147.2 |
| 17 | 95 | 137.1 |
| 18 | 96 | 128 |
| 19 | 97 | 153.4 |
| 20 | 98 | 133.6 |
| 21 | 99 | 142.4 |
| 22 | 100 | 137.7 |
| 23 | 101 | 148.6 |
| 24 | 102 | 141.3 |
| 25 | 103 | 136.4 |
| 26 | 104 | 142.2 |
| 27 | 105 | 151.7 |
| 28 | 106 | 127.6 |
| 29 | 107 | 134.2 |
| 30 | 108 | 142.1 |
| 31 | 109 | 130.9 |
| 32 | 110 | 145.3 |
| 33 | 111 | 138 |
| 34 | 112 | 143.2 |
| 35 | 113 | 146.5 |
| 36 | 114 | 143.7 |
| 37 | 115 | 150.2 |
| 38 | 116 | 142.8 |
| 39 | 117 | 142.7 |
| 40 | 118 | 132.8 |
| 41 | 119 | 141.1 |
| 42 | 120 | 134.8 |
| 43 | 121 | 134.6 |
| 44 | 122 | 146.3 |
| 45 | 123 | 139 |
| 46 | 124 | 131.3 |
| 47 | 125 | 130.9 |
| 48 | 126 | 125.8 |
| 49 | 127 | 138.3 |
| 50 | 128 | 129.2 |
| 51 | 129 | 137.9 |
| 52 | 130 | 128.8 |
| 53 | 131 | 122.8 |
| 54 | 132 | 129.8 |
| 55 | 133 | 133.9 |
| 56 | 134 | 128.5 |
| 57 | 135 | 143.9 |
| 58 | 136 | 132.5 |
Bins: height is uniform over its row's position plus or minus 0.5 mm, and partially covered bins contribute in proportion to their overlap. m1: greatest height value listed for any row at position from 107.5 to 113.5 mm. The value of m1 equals 146.5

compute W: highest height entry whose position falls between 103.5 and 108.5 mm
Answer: 151.7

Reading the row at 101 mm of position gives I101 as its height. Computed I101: 148.6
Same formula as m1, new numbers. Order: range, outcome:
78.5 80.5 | 139.8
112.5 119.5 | 150.2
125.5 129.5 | 138.3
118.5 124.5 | 146.3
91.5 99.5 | 153.4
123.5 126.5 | 131.3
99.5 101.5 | 148.6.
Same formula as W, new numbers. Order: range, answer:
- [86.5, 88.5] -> 133.5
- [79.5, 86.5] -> 144.5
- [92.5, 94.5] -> 147.2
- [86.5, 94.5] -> 151.2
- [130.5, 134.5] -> 133.9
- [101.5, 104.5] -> 142.2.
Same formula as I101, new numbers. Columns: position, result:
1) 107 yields 134.2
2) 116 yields 142.8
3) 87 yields 126.9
